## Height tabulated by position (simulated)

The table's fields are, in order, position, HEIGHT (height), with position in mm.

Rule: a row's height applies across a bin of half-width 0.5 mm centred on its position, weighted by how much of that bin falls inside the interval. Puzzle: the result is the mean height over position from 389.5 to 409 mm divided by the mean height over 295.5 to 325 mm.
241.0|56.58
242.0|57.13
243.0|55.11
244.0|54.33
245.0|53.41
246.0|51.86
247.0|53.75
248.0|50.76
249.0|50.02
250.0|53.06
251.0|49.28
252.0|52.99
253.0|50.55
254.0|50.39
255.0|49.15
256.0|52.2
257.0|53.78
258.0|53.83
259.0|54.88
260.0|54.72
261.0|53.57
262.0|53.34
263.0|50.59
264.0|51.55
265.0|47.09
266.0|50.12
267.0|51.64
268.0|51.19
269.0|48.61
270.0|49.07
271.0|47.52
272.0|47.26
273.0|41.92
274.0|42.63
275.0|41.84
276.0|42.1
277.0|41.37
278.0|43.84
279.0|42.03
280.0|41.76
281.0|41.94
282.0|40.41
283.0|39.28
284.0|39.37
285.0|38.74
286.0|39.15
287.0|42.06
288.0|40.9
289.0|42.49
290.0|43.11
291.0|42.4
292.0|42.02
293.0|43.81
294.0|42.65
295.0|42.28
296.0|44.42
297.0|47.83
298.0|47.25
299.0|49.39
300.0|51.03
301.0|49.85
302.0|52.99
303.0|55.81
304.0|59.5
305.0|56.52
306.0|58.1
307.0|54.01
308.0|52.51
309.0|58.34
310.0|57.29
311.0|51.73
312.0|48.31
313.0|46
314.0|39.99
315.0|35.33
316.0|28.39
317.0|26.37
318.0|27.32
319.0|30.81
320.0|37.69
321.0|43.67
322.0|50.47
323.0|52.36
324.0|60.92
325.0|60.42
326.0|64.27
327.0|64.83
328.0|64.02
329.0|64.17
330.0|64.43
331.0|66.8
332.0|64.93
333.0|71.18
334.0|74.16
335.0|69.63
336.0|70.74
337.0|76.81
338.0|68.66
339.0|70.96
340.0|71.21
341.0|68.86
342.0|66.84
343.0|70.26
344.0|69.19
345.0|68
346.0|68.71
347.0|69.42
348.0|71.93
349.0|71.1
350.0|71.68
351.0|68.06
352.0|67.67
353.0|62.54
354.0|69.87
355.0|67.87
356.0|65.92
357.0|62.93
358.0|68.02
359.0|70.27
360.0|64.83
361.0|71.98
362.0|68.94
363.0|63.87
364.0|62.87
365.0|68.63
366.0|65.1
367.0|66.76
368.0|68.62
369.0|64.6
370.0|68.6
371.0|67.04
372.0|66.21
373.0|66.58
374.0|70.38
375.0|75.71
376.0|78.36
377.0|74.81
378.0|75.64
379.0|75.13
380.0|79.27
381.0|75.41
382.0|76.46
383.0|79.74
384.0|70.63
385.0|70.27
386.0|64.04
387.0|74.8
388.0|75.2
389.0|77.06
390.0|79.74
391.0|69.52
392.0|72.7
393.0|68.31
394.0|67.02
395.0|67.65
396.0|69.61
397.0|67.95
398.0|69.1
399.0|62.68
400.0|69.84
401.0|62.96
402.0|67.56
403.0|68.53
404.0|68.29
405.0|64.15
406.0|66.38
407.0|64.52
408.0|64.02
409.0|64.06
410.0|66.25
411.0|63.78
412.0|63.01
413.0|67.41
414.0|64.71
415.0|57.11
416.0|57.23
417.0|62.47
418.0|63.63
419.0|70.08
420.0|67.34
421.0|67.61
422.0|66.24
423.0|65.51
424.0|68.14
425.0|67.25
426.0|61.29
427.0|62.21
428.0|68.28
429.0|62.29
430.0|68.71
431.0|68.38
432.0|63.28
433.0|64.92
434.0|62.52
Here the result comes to 1.4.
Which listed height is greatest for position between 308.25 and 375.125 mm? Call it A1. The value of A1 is 76.81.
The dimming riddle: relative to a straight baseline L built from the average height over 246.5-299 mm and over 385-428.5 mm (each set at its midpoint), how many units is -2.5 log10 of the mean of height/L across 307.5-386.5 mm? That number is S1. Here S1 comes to -0.099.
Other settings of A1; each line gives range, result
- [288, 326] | 64.27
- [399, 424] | 70.08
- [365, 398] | 79.74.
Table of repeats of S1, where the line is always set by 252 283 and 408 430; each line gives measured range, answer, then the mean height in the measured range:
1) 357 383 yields -0.18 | 70.2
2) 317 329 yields 0.08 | 50.2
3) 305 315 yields 0.03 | 51.2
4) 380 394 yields -0.20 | 73.4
